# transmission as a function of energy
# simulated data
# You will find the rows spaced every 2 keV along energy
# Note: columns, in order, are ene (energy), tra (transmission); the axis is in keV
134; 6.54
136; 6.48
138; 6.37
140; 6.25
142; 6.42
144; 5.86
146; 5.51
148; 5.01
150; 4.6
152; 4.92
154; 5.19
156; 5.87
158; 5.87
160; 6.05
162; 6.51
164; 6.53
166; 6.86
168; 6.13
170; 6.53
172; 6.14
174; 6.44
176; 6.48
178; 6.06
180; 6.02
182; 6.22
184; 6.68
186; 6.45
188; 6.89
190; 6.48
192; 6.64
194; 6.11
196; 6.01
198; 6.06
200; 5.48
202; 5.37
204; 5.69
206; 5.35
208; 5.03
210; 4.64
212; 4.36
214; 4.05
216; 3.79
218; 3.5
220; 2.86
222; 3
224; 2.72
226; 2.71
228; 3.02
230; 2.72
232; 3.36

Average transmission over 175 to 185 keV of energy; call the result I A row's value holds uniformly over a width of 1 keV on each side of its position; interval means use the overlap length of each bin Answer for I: 6.29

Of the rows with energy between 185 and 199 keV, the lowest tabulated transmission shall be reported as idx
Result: 6.01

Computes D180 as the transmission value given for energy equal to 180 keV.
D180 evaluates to 6.02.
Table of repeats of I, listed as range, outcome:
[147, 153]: 4.84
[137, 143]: 6.35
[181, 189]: 6.56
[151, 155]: 5.05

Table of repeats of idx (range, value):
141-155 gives 4.6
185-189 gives 6.45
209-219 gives 3.5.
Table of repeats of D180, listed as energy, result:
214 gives 4.05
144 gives 5.86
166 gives 6.86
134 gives 6.54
